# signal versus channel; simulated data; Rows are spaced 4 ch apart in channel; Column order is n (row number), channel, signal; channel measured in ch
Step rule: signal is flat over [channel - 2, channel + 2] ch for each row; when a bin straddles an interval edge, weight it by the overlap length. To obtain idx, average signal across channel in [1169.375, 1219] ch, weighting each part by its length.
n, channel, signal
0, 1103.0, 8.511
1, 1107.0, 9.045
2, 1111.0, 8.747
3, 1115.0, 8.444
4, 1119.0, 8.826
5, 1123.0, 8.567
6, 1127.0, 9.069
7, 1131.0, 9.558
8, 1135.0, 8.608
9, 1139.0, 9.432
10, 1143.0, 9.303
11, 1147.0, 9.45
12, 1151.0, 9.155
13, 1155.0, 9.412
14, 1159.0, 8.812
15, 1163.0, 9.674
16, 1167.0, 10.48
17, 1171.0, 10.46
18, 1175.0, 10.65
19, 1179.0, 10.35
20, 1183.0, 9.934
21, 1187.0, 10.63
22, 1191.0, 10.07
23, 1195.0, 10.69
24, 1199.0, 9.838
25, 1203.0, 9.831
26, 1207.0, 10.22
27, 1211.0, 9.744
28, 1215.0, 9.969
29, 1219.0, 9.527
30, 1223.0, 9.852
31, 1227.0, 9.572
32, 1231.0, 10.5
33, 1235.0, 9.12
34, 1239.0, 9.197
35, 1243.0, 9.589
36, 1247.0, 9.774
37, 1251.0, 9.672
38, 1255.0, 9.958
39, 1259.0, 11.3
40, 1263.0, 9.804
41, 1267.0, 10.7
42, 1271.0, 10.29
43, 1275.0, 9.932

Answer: 10.2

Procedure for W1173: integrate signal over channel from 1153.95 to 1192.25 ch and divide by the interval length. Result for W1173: 10.1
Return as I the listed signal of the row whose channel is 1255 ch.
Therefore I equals 9.958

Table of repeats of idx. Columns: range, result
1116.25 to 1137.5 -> 8.92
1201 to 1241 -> 9.75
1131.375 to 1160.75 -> 9.19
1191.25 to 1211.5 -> 10.1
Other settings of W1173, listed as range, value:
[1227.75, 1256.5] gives 9.68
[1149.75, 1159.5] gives 9.17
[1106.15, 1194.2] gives 9.51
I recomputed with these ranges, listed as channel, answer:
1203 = 9.831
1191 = 10.07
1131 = 9.558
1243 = 9.589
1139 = 9.432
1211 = 9.744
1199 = 9.838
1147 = 9.45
